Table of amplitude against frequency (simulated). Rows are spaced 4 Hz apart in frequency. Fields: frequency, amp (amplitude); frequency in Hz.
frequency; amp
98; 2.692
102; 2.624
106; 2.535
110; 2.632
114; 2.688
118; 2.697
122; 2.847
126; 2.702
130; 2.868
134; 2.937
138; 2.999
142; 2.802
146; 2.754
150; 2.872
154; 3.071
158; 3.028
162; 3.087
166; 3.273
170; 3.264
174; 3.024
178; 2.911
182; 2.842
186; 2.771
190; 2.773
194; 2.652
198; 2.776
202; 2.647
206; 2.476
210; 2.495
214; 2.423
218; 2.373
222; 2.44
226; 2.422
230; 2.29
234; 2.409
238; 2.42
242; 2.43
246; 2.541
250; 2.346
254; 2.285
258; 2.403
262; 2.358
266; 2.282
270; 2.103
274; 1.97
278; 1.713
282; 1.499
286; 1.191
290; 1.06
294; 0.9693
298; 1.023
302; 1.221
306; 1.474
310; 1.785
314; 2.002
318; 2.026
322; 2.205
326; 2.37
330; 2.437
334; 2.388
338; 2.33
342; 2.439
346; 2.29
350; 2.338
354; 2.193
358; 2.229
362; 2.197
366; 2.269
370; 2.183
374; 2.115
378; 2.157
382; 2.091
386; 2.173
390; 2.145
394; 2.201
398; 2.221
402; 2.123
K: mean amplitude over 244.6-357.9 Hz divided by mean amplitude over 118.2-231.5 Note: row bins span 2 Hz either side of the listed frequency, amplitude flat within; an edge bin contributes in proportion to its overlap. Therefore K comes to 0.71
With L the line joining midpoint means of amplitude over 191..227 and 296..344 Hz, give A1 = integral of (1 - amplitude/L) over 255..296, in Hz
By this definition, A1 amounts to 8.3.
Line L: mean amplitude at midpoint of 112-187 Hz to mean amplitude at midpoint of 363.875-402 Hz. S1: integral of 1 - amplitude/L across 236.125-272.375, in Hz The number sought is 3.3 Hz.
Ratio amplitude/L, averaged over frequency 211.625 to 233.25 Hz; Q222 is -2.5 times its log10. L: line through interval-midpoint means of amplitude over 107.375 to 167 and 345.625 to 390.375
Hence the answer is 0.10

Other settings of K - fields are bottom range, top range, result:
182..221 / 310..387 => 0.85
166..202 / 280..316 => 0.47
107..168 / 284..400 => 0.69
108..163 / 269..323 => 0.55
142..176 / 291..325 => 0.53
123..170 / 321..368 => 0.78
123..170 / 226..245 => 0.81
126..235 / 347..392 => 0.79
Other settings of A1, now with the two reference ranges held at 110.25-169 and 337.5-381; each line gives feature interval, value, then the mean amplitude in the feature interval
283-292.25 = 4.9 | 1.16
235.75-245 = 0.6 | 2.44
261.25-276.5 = 2.2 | 2.15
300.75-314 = 4.5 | 1.59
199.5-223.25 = 1.8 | 2.48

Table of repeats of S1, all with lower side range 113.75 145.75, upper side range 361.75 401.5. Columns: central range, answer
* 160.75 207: -3.4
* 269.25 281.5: 2.9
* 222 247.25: 1.3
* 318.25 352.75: -0.6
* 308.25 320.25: 2.0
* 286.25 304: 9.7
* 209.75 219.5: 0.7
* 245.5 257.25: 0.6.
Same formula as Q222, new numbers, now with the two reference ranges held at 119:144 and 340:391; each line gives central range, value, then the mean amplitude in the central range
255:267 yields 0.07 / 2.35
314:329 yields 0.07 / 2.19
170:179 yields -0.11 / 3.04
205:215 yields 0.07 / 2.47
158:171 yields -0.15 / 3.18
